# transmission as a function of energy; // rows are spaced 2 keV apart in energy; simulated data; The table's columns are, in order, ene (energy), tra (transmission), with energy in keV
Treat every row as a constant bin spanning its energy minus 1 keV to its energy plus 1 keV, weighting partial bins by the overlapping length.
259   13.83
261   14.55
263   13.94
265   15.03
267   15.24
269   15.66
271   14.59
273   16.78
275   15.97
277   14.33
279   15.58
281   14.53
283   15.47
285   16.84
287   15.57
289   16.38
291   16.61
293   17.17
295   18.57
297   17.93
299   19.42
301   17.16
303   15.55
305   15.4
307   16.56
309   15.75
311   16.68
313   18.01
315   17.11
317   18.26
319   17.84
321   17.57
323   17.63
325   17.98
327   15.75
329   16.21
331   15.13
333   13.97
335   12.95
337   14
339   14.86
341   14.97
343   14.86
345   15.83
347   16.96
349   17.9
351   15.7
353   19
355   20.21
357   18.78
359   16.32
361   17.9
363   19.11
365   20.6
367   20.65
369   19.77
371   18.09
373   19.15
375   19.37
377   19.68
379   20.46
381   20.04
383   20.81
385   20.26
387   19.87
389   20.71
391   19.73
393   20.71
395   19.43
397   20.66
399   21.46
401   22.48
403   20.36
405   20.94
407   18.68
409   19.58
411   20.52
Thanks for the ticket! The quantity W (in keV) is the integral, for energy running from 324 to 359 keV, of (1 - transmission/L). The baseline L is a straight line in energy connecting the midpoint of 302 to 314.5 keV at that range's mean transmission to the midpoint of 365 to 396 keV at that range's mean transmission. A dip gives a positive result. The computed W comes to 3.6 keV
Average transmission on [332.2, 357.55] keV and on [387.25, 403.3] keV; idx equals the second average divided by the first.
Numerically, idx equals 1.28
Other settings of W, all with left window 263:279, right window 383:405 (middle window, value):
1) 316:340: 2.31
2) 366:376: 0.10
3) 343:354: 1.04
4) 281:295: -0.29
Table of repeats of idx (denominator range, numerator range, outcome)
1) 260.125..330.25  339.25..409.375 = 1.17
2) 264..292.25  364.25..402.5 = 1.29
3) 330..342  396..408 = 1.45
